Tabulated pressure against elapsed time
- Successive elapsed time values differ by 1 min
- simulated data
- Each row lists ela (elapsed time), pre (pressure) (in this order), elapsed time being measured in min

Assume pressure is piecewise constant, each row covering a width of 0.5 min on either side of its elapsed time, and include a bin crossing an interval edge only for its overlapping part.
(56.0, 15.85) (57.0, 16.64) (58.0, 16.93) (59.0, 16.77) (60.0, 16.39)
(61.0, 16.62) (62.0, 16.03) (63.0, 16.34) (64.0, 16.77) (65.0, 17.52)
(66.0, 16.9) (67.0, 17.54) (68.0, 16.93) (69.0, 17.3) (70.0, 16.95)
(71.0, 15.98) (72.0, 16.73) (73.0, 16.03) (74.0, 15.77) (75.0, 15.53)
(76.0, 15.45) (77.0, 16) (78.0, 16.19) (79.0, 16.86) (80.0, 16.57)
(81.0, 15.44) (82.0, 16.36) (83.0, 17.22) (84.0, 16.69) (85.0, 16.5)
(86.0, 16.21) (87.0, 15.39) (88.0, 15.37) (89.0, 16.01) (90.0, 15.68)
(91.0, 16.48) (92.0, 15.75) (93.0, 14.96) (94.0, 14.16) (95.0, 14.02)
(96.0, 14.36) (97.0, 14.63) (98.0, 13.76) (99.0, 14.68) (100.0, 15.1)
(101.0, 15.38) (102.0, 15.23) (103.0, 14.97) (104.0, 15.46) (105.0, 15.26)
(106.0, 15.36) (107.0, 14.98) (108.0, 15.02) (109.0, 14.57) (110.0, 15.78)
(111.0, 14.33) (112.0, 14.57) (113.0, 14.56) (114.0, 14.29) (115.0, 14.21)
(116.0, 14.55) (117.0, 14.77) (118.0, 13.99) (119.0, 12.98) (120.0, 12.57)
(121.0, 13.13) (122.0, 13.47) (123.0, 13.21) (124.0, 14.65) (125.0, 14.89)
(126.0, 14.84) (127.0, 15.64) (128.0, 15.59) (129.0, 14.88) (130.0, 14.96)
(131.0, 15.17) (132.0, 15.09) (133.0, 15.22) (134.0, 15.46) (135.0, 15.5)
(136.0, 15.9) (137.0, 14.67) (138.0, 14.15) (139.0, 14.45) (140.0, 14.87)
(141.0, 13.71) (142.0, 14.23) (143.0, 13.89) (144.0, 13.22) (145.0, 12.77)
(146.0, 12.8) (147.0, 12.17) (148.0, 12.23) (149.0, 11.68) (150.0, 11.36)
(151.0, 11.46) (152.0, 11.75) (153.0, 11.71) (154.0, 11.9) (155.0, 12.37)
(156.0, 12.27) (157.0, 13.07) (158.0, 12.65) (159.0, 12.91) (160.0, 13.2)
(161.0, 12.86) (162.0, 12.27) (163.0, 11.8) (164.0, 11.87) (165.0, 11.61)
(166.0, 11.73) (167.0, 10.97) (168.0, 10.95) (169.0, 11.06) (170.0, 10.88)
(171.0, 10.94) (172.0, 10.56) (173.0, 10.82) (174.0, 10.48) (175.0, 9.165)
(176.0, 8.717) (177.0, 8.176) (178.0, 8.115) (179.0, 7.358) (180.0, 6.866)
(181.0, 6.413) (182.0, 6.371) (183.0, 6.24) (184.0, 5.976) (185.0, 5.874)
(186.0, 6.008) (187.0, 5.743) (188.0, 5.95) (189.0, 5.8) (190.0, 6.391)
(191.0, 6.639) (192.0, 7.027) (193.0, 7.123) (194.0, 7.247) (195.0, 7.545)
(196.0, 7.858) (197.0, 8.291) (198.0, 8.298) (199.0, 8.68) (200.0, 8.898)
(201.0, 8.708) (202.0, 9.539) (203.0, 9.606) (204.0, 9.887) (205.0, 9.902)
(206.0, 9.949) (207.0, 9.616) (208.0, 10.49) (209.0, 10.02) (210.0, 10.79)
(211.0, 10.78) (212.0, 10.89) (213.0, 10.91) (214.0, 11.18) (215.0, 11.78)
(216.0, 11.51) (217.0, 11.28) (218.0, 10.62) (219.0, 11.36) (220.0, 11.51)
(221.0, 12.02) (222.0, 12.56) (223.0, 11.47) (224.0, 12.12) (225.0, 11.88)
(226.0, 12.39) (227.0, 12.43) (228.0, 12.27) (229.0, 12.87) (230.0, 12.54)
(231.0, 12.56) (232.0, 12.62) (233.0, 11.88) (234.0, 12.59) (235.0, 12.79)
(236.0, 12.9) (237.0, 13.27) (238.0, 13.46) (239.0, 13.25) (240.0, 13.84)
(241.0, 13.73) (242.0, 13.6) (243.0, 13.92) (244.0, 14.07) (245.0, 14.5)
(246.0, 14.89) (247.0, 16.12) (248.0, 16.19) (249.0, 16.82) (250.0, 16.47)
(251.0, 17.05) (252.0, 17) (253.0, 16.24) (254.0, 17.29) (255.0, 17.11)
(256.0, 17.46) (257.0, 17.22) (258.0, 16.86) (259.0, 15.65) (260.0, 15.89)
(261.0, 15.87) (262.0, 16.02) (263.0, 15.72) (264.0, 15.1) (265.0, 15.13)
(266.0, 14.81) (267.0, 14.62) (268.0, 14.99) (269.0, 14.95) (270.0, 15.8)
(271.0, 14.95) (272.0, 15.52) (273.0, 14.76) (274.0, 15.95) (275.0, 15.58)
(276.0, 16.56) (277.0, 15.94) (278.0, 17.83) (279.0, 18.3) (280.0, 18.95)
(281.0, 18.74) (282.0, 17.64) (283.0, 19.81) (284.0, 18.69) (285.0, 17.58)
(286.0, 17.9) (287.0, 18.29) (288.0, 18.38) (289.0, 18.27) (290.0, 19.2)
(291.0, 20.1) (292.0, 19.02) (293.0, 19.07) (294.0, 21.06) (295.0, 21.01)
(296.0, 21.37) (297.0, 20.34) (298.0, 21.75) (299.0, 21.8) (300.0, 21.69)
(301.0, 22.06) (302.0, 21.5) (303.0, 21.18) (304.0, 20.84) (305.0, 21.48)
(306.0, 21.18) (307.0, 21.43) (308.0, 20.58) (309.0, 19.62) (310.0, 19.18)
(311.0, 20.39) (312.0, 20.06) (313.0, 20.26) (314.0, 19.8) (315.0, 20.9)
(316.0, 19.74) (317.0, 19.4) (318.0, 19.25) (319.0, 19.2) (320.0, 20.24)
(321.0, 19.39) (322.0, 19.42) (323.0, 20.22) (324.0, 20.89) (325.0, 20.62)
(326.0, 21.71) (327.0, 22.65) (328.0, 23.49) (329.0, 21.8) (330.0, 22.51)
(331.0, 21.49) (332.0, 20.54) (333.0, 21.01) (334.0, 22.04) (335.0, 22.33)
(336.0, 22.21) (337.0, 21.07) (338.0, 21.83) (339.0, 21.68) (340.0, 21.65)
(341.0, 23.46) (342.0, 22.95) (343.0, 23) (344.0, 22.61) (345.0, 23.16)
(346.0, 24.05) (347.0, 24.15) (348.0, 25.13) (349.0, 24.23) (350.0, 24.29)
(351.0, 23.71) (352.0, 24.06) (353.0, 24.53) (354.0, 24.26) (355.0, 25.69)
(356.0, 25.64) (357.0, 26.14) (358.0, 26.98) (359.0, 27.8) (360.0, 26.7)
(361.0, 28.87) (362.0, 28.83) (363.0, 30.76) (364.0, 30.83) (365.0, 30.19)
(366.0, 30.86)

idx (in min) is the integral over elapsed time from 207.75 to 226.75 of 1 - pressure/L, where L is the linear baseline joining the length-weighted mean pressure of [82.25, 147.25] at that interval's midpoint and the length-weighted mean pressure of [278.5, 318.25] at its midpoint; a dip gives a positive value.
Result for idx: 6.77 min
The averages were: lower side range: 14.8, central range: 11.4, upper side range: 19.9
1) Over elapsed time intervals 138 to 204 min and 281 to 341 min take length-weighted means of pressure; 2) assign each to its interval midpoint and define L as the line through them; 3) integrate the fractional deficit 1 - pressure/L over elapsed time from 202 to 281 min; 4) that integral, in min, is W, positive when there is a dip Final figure 8.2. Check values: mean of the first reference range 10.1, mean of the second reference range 20.5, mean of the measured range 13.8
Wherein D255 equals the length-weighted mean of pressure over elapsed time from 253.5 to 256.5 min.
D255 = 17.3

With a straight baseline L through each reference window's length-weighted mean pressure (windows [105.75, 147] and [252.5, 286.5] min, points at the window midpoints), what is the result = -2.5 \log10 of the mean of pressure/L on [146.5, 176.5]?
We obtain 0.28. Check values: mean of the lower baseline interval 14.4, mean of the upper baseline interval 16.5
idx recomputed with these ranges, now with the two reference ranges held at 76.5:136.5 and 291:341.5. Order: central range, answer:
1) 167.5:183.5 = 7.6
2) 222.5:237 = 4.8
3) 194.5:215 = 9.4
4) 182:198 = 9.9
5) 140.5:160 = 4.5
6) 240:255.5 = 2.8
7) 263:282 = 3.5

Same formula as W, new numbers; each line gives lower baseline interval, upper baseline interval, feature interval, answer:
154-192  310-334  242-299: -0.9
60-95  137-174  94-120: 0.2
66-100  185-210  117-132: -1.5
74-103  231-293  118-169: 7.7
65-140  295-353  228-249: 6.1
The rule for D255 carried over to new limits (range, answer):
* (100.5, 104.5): 15.3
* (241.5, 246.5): 14.2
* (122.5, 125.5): 14.2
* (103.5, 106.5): 15.4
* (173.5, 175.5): 9.82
